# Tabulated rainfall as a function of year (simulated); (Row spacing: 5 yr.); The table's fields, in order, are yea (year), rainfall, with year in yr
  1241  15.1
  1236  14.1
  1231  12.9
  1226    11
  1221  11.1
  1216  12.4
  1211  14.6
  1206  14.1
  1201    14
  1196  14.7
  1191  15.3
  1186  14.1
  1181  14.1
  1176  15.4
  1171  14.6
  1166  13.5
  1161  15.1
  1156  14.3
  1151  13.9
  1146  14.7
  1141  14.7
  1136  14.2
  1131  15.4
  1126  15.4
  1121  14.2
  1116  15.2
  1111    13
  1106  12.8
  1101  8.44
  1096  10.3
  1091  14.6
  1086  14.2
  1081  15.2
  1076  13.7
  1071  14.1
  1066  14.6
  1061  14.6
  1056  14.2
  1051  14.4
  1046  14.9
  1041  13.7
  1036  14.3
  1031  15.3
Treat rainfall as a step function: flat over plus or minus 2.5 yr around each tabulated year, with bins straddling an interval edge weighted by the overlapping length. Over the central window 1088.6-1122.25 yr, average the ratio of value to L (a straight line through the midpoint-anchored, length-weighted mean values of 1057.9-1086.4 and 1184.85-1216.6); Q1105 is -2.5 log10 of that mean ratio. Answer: 0.14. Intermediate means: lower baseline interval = 14.4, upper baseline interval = 14.3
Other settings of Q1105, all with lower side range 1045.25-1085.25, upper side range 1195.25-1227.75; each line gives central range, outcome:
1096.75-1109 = 0.301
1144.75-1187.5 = -0.070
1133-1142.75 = -0.055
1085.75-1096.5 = 0.071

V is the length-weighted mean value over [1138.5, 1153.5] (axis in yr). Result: 14.4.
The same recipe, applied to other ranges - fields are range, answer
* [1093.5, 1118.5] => 11.9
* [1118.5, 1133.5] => 15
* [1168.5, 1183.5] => 14.7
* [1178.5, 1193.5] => 14.5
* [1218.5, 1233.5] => 11.7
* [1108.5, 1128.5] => 14.4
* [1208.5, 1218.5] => 13.5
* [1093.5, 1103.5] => 9.37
